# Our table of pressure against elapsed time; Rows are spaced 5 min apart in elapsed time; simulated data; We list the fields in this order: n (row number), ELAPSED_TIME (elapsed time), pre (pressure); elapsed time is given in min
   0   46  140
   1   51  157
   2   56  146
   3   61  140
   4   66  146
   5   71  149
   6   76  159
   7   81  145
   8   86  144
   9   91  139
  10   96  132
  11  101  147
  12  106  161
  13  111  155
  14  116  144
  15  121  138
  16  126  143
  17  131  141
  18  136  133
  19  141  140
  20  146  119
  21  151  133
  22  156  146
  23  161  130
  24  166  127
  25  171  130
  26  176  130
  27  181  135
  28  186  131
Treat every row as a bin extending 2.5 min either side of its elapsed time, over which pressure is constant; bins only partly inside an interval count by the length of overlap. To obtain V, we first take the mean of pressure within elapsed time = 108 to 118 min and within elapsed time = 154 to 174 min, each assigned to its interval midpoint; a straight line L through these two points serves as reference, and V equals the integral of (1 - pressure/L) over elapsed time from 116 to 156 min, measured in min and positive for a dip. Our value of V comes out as 1.7 min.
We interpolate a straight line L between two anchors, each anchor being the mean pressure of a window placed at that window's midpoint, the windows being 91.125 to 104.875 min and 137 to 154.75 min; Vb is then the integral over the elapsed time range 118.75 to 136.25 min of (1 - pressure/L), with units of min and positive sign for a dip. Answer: -0.50 min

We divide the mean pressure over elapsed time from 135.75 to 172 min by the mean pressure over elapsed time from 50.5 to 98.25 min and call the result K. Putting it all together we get 0.9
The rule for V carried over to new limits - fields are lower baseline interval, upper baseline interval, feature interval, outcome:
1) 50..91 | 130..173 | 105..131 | -1.46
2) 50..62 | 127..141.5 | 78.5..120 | -0.95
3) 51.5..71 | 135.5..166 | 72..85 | -0.66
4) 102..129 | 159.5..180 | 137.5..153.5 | 0.82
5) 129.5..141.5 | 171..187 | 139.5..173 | 0.69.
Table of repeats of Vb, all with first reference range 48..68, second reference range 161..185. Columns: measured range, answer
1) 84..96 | 0.3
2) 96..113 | -1.3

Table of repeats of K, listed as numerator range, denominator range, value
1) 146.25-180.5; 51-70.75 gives 0.90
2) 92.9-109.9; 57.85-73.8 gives 1.01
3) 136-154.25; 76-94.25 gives 0.91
